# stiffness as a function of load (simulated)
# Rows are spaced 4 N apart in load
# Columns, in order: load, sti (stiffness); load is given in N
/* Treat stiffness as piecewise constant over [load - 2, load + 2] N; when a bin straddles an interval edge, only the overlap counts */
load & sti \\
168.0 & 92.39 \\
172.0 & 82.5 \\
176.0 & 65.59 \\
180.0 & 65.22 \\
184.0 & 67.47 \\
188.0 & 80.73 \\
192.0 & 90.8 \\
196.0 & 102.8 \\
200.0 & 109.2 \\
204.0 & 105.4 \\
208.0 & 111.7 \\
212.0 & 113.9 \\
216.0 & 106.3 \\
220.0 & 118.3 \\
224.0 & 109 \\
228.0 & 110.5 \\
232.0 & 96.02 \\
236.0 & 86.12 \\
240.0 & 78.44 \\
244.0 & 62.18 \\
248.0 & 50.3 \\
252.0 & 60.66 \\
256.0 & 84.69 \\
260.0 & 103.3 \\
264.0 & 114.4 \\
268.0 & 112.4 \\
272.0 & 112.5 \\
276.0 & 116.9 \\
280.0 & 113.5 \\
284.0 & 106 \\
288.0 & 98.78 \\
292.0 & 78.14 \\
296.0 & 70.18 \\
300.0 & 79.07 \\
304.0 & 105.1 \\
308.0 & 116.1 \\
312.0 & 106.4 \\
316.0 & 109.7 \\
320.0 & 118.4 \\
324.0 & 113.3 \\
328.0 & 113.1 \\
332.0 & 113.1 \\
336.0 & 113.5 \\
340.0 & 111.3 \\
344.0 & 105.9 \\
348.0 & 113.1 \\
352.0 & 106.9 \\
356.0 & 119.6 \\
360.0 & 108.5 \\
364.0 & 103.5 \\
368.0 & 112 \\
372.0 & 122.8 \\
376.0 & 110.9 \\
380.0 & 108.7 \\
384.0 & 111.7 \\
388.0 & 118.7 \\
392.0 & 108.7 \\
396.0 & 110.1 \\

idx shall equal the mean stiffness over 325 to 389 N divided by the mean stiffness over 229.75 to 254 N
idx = 1.54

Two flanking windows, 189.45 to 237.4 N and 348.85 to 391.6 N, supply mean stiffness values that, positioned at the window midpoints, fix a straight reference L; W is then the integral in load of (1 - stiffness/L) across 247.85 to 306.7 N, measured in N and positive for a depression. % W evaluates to 6.9 N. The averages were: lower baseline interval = 105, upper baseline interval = 112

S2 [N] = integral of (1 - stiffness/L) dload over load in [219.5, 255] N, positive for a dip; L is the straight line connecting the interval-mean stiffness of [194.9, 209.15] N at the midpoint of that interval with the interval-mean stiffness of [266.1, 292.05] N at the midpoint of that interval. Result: 7.6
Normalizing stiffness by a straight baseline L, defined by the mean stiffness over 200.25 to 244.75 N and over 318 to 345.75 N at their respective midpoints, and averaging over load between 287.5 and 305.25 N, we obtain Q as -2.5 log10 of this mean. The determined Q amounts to 0.28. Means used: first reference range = 101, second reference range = 113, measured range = 84.4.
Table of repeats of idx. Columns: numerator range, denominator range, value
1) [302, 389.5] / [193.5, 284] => 1.13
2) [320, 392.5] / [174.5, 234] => 1.16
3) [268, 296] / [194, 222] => 0.93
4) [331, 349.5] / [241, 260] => 1.61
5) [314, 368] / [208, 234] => 1.02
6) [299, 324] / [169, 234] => 1.12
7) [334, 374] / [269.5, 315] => 1.11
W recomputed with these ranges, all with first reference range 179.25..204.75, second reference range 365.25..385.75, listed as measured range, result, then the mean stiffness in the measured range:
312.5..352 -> -1.70 N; 112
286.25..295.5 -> 1.51 N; 85.2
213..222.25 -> -1.99 N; 112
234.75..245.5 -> 2.24 N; 75.5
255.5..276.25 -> -1.98 N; 108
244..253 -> 3.74 N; 56.4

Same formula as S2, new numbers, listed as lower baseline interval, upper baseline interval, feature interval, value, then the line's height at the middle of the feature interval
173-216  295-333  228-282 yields 3.5 N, 98.5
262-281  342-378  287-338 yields 4.5 N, 113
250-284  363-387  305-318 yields -0.5 N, 107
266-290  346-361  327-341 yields -0.1 N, 112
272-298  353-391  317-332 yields -1.4 N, 105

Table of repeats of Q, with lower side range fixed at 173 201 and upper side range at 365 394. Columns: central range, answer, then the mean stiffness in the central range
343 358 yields -0.033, 112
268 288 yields -0.149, 111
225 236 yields -0.133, 101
